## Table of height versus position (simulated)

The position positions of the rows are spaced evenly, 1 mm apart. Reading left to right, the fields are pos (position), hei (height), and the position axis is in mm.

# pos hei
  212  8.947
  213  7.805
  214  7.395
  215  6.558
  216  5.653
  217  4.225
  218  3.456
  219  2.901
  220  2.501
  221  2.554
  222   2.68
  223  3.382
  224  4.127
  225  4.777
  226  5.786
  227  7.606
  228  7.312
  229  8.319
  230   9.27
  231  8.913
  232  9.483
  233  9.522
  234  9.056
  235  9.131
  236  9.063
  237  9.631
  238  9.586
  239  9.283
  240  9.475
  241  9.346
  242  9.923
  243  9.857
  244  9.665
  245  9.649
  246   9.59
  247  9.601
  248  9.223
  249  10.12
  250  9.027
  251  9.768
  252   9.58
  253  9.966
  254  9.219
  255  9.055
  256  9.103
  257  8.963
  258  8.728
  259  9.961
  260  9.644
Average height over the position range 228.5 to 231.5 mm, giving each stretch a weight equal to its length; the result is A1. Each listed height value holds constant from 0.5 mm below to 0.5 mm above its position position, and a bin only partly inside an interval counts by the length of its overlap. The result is 8.83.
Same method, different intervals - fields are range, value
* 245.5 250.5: 9.51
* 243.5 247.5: 9.63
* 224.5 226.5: 5.28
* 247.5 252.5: 9.54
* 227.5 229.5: 7.82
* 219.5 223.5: 2.78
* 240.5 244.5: 9.7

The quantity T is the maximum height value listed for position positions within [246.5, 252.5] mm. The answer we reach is 10.12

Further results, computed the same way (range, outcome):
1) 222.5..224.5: 4.127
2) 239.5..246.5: 9.923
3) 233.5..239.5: 9.631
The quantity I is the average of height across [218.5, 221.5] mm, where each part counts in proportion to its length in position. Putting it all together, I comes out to 2.65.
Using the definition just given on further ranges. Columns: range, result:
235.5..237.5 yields 9.35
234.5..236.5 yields 9.1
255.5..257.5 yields 9.03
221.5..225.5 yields 3.74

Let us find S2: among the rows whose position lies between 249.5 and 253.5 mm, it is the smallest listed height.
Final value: 9.027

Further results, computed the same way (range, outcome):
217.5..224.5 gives 2.501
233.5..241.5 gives 9.056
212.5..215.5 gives 6.558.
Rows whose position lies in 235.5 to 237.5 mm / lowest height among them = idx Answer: 9.063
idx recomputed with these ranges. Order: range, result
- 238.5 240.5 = 9.283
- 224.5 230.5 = 4.777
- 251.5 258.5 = 8.728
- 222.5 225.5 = 3.382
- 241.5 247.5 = 9.59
